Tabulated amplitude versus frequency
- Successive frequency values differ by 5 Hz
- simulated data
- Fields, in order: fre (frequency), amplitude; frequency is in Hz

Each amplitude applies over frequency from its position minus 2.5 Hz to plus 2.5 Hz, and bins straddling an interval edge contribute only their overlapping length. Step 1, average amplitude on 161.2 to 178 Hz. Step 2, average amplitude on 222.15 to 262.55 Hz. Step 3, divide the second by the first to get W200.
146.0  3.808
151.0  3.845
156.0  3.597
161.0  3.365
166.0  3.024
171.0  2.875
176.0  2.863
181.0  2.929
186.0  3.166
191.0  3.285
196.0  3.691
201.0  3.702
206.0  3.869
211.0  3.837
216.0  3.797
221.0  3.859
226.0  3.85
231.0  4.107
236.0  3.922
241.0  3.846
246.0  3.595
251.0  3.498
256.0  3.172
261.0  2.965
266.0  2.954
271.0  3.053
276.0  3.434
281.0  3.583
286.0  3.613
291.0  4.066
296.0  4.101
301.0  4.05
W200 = 1.2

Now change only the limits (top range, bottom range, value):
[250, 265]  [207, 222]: 0.82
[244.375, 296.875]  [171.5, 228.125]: 0.98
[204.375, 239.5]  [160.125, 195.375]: 1.26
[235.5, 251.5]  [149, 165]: 1.05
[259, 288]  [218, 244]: 0.84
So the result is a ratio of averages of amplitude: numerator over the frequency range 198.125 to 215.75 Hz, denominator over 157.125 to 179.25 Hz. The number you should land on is 1.24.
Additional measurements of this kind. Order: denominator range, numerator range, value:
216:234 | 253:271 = 0.78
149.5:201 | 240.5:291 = 1.03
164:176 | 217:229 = 1.32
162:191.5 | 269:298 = 1.21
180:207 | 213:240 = 1.13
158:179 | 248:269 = 1.04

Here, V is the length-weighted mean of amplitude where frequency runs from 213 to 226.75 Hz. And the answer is 3.83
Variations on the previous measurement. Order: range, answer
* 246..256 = 3.44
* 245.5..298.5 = 3.45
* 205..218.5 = 3.83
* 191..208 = 3.68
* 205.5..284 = 3.58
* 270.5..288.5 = 3.46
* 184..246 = 3.74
